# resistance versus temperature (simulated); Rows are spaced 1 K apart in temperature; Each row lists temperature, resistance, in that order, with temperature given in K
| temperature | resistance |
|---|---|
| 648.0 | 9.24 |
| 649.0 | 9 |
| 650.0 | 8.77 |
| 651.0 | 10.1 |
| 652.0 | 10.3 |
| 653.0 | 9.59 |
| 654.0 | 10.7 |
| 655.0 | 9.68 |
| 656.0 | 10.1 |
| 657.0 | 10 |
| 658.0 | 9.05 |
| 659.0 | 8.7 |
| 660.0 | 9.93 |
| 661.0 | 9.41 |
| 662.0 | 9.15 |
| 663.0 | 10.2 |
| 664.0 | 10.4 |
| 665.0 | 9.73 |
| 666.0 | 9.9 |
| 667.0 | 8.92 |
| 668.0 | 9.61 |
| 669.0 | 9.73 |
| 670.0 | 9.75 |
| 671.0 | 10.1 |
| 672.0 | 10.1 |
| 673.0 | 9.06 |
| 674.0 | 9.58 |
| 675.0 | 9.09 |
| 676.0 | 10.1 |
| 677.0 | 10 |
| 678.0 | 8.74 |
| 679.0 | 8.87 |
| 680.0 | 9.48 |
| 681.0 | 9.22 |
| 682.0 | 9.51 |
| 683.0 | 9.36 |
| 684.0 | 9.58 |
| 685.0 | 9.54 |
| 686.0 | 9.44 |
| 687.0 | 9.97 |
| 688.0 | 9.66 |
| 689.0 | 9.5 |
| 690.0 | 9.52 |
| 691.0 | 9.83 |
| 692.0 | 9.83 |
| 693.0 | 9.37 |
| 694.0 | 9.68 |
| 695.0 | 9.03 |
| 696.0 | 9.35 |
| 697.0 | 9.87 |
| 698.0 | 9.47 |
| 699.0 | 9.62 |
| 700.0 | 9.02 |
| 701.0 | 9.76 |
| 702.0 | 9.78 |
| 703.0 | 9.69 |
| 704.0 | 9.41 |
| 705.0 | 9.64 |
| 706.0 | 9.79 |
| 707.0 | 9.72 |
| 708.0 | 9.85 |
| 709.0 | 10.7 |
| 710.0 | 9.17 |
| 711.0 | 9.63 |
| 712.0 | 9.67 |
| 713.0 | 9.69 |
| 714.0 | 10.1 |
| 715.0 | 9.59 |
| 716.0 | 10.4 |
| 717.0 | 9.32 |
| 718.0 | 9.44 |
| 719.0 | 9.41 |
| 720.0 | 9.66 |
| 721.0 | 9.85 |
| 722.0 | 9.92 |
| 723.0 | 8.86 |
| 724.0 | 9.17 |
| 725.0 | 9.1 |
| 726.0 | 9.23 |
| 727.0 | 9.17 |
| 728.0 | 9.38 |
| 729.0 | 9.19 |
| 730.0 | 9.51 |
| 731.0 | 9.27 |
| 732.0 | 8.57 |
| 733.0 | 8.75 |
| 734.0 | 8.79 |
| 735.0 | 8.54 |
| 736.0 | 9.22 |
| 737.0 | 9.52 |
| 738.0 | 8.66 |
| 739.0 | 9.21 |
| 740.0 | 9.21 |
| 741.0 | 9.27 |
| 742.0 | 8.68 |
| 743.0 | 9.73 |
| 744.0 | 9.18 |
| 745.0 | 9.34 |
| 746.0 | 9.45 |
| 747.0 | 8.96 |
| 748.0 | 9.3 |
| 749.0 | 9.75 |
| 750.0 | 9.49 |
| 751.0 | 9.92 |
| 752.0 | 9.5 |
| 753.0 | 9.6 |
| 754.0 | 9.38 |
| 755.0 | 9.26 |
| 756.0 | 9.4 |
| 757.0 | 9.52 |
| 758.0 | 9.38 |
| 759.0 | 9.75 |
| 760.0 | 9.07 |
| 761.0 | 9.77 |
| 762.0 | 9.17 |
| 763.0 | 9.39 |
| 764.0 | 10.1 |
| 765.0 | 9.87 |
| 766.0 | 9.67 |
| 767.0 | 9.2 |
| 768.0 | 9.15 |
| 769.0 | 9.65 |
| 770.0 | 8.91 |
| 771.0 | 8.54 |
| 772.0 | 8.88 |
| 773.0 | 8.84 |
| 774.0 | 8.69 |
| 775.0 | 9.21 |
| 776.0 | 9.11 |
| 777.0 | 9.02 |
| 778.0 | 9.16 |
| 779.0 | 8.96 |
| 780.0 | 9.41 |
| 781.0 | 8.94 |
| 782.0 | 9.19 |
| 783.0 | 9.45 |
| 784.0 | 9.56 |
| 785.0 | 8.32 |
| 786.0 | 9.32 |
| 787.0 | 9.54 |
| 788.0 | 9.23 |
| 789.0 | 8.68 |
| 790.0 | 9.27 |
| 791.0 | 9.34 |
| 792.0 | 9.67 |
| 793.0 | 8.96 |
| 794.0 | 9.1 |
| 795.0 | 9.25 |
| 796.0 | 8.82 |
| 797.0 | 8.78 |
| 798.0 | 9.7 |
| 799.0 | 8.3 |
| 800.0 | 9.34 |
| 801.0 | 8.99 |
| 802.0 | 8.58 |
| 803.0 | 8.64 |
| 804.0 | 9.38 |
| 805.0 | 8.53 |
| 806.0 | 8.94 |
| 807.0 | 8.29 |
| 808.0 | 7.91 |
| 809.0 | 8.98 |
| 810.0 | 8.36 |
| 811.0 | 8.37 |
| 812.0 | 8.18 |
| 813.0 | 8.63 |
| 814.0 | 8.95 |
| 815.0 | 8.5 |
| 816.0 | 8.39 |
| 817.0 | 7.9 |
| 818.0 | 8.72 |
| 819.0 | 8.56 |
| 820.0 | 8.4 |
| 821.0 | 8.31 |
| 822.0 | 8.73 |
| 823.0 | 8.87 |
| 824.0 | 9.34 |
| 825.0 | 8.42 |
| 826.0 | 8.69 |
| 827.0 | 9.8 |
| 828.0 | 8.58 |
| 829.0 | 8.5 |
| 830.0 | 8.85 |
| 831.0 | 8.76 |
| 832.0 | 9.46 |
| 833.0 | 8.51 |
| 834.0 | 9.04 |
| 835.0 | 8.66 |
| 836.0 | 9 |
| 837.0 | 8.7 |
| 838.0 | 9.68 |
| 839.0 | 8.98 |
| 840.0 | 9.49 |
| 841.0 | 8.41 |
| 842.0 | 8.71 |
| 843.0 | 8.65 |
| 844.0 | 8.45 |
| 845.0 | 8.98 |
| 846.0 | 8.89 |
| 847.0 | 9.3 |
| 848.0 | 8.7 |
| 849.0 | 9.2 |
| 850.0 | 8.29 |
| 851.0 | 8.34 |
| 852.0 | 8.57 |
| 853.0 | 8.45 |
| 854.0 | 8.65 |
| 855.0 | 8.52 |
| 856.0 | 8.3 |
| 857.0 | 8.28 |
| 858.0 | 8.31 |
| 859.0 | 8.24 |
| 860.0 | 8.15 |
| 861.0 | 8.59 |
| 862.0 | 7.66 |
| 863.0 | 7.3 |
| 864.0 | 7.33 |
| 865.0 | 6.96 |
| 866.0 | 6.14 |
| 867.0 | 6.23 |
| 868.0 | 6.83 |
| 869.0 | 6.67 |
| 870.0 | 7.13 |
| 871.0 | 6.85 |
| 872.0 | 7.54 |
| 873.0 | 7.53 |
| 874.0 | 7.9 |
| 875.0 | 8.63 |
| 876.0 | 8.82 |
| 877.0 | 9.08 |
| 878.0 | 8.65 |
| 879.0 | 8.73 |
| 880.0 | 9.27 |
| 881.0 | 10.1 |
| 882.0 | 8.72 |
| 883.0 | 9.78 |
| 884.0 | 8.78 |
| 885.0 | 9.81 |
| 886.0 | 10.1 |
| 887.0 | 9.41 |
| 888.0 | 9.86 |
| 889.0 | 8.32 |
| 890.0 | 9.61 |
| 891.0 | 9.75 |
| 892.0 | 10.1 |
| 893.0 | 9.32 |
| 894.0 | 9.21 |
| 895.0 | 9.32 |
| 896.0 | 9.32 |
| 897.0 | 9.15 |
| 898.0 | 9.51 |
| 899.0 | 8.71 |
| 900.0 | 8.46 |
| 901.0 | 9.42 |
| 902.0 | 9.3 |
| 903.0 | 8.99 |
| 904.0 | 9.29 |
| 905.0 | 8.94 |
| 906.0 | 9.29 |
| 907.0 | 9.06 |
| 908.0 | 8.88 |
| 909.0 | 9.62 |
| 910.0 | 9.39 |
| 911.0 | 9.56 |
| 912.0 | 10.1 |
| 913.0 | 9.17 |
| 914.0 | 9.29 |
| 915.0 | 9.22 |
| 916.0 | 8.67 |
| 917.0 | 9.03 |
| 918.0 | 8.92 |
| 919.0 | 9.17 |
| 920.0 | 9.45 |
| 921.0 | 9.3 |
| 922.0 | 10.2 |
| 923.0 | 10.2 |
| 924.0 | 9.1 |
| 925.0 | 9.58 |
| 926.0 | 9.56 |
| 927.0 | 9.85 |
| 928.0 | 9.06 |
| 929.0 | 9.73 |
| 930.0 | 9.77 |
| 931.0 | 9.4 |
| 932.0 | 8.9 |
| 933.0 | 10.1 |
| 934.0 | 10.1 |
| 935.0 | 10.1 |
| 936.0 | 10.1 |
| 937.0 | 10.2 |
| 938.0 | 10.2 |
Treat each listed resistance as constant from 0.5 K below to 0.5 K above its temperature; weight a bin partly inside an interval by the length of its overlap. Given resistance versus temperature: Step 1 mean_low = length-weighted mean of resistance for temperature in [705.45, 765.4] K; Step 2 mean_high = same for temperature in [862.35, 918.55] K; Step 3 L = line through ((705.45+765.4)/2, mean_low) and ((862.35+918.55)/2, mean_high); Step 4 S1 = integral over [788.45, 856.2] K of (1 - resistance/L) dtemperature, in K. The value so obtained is 2.0 K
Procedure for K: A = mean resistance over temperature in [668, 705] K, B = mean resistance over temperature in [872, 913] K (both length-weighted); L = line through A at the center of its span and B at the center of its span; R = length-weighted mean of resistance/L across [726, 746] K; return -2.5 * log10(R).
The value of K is 0.04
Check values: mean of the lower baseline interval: 9.55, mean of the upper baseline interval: 9.17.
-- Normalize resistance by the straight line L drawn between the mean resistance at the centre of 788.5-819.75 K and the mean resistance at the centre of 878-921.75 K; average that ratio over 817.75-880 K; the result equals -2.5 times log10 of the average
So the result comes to 0.08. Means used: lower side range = 8.77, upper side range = 9.29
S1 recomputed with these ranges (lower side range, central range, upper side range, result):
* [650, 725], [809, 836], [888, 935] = 2.2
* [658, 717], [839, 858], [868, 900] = 0.7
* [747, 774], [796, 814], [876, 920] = 1.2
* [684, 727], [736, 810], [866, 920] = 1.3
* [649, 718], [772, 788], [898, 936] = 0.7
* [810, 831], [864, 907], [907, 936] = 2.3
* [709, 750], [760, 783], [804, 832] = -0.5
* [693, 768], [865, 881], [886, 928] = 2.7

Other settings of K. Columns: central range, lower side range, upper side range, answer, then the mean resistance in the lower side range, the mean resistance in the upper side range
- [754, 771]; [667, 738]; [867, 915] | -0.01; 9.49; 8.94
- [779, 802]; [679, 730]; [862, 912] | 0.00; 9.56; 8.71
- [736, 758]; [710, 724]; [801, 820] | -0.01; 9.62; 8.55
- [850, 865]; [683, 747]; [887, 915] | 0.15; 9.45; 9.29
